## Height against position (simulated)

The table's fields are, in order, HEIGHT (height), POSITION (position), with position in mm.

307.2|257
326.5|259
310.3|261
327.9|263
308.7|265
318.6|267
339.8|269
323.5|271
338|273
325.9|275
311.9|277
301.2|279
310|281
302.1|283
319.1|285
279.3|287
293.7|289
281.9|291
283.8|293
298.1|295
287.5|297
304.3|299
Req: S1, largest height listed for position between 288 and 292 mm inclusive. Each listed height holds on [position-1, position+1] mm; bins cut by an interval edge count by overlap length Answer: 293.7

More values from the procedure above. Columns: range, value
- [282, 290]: 319.1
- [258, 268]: 327.9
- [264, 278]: 339.8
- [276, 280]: 311.9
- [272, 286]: 338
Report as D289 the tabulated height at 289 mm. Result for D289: 293.7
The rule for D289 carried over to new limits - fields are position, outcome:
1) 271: 323.5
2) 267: 318.6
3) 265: 308.7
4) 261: 310.3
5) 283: 302.1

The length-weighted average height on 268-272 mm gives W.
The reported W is 332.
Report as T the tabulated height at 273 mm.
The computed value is 338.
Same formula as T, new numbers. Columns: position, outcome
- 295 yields 298.1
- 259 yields 326.5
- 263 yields 327.9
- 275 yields 325.9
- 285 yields 319.1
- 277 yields 311.9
